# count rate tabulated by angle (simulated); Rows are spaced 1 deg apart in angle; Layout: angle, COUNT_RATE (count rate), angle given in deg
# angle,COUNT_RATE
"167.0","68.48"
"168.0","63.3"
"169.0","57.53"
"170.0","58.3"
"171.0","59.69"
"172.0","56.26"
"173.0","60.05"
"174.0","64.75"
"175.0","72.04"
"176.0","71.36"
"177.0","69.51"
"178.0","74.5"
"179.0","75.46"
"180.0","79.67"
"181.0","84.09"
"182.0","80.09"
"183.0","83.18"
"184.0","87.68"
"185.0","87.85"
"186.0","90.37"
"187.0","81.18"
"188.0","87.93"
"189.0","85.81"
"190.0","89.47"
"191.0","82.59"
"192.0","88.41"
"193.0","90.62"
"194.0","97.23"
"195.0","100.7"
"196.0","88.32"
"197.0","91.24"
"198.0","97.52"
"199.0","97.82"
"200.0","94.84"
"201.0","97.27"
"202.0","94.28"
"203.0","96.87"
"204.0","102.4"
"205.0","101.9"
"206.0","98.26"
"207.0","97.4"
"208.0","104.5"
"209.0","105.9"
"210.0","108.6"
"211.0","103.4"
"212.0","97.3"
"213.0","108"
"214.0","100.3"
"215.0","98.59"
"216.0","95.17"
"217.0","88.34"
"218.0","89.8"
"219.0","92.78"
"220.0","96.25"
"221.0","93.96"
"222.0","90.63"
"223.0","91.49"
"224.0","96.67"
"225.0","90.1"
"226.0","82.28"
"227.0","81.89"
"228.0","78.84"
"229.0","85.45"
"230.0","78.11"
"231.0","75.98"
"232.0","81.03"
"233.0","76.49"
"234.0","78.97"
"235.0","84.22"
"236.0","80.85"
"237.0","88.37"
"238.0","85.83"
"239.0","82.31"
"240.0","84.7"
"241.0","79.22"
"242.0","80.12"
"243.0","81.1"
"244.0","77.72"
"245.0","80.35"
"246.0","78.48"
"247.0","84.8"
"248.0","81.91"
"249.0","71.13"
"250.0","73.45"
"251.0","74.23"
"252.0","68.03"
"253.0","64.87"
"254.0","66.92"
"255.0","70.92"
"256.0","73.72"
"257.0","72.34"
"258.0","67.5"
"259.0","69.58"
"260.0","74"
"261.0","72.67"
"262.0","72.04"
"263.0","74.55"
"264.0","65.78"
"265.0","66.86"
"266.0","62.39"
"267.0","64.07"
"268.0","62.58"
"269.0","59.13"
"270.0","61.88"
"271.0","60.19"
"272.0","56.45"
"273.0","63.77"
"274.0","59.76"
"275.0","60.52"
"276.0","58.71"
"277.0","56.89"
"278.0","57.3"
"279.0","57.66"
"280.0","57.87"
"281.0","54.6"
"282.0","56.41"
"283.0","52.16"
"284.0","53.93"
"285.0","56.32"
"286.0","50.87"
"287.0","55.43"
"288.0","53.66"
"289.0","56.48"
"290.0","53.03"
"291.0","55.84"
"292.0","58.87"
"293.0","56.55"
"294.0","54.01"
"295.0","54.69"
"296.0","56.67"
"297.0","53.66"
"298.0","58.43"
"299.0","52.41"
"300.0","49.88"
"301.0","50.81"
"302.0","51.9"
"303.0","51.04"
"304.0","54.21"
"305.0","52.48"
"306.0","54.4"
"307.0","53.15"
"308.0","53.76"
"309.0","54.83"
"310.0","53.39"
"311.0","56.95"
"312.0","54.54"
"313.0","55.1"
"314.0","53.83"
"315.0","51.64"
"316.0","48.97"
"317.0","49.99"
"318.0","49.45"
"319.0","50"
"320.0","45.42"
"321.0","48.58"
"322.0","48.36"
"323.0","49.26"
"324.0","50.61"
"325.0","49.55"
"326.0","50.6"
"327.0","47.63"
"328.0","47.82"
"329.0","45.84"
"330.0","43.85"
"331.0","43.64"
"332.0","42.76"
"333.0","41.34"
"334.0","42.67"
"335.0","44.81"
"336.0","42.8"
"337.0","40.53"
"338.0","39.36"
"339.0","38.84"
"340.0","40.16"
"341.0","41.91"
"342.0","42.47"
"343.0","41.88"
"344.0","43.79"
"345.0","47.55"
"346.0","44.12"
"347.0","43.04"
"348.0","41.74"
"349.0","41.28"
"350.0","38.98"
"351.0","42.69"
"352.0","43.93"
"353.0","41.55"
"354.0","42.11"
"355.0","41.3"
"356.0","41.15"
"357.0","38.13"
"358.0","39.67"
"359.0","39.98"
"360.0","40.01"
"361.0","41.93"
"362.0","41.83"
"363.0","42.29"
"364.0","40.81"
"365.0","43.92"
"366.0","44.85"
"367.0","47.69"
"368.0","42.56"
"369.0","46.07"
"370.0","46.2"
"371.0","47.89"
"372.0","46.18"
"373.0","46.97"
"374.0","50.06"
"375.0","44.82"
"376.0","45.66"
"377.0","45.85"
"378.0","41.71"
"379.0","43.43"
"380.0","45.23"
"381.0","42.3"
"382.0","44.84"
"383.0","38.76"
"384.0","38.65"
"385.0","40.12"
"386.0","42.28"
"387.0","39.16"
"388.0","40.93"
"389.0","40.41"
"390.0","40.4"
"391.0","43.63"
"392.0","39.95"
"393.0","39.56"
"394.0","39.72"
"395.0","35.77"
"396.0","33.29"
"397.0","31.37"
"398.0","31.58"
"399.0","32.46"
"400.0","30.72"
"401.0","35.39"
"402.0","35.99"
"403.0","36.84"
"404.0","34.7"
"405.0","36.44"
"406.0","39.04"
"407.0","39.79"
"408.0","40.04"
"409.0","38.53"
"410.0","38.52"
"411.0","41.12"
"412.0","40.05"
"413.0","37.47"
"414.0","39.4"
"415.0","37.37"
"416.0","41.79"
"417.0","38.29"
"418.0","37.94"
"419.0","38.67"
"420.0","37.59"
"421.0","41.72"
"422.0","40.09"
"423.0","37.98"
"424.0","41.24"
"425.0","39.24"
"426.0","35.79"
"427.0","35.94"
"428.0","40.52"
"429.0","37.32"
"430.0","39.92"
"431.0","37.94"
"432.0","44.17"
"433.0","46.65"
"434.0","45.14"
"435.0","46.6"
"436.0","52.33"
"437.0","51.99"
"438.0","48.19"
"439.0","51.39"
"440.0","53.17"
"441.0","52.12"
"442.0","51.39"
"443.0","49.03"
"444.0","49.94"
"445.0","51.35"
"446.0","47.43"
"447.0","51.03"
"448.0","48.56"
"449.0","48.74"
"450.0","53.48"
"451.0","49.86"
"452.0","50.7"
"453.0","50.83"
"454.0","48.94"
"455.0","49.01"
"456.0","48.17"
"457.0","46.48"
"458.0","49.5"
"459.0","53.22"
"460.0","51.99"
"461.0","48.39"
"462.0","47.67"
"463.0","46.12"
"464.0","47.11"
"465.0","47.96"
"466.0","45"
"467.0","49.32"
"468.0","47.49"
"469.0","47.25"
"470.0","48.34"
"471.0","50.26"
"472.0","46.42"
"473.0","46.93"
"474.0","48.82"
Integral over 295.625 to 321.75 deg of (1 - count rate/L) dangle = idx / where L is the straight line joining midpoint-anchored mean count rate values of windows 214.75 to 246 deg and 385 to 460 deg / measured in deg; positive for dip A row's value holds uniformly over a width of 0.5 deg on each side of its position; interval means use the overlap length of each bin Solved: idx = 5.9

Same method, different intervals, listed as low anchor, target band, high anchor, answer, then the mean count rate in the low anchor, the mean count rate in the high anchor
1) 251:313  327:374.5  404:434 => 5.9 deg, 59.3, 39.3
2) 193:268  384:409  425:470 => 8.4 deg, 85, 47.5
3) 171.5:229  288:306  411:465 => 4.4 deg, 89.3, 45.4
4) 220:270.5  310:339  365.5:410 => 4.7 deg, 77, 40.6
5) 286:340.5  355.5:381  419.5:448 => 2.2 deg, 50.3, 45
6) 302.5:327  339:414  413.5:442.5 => 9.4 deg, 51.6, 42.8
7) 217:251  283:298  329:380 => 2.2 deg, 83.4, 43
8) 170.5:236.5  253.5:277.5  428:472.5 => 3.8 deg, 87.8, 48.3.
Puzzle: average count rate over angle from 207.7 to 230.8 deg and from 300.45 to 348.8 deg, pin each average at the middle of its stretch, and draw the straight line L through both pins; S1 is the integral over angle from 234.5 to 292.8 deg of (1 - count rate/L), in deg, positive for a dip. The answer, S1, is 5.7 deg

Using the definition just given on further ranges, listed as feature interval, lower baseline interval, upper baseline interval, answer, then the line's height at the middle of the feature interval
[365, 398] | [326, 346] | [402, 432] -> -1.2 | 40.7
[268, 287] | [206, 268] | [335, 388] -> 3.3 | 69.7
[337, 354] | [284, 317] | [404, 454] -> 2.8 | 50.4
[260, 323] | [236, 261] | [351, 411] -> 8.3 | 64.8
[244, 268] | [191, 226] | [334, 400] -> 2.5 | 79.9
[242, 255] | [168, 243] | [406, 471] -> 0.6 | 78.8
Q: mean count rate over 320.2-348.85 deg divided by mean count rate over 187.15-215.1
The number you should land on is 0.46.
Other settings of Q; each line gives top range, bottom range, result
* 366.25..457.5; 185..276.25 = 0.51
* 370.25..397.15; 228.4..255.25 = 0.54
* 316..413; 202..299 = 0.56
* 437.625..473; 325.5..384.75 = 1.14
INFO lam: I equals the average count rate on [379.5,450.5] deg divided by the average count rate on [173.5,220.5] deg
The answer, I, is 0.5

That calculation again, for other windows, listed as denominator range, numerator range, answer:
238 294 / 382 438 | 0.60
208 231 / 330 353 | 0.45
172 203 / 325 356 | 0.51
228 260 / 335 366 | 0.54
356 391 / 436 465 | 1.16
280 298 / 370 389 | 0.79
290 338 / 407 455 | 0.88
